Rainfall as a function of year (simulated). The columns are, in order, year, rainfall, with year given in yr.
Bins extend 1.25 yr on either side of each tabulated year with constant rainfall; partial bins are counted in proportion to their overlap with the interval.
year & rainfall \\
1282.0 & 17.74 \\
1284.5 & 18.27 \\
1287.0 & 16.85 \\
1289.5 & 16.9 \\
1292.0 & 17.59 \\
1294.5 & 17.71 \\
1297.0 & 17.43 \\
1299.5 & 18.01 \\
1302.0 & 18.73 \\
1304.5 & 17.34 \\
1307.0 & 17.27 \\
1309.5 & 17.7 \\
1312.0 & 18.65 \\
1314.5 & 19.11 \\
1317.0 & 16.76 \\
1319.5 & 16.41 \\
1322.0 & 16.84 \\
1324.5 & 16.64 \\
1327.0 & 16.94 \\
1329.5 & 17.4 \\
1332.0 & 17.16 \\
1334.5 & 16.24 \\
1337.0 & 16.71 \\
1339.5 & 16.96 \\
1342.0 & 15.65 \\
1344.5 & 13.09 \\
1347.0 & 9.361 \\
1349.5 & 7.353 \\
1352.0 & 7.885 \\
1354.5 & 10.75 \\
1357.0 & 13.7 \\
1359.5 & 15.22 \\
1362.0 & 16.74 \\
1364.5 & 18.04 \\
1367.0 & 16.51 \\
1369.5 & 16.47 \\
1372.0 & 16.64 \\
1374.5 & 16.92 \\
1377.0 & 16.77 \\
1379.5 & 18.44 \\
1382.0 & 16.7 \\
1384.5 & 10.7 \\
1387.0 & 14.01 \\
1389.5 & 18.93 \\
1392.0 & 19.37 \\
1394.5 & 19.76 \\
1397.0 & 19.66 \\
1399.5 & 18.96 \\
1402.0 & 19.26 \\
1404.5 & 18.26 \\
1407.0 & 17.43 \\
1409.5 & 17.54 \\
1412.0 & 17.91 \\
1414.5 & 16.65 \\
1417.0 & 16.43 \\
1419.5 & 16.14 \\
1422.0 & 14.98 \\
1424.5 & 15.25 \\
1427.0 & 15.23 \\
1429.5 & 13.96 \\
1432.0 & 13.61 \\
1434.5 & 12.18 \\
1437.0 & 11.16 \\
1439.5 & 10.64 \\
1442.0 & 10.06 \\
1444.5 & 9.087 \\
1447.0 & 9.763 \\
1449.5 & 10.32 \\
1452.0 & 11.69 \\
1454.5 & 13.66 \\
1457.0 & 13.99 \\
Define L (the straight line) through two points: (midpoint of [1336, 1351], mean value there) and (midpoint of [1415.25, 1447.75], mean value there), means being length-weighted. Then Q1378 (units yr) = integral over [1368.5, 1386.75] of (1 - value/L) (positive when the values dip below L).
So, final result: -4.1 yr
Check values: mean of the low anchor 13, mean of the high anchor 13.1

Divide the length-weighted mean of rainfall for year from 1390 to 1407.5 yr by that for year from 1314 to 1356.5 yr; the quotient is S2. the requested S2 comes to 1.3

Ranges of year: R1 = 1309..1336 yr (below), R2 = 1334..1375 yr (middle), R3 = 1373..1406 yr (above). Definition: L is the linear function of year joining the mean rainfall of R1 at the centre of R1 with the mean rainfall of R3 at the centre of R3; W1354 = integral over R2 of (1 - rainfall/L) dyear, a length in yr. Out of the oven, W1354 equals 7.29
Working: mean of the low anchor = 17.2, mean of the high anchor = 17.5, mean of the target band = 14.3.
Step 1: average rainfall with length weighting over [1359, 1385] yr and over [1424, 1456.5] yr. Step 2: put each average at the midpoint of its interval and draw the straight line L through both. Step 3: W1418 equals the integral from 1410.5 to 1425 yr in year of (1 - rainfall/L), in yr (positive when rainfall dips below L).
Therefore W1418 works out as -3.0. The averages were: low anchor 16.5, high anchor 12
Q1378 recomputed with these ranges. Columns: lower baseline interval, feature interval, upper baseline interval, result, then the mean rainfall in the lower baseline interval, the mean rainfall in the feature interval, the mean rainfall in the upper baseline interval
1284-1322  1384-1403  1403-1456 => -3.7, 17.6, 17.8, 13.9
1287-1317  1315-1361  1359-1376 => 7.0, 17.8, 14.6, 16.7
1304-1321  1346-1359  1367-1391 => 5.1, 17.6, 10.1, 16.2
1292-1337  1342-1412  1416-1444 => -2.9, 17.4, 15.8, 13.5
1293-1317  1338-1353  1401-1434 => 4.7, 17.9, 11.9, 16.2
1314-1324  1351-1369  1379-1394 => 2.6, 17.1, 14.3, 16.4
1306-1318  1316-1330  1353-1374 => 0.5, 17.9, 16.8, 15.5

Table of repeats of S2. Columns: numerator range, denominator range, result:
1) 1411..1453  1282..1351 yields 0.80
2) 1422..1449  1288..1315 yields 0.68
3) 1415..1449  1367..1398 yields 0.76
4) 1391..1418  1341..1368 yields 1.40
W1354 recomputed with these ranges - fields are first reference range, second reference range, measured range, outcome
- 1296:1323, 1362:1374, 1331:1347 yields 1.7 yr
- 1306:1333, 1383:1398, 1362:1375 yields 0.2 yr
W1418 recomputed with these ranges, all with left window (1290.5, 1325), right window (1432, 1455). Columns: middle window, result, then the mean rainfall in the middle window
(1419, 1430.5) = -3.0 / 15.1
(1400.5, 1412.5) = -5.0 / 18.1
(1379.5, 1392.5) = -2.1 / 16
